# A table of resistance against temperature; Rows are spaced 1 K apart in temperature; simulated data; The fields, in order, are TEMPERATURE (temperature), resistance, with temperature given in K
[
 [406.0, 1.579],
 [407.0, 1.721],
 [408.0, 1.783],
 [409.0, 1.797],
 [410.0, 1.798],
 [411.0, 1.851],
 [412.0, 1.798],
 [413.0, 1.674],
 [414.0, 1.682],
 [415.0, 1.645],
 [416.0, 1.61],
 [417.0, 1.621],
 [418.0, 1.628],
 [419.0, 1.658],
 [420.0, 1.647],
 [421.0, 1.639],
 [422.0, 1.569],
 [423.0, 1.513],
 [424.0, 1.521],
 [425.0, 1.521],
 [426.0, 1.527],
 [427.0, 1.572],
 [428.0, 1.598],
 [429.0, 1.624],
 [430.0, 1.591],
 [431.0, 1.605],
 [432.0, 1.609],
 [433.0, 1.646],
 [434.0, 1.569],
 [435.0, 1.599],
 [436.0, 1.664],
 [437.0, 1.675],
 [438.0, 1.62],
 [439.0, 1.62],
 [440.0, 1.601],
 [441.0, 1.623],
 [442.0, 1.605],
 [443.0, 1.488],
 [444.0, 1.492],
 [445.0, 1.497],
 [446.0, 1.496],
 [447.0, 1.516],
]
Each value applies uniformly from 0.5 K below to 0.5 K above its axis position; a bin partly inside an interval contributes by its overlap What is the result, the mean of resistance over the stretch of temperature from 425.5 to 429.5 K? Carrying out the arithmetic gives 1.58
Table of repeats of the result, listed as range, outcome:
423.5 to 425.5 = 1.52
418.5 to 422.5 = 1.63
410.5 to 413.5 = 1.77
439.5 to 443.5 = 1.58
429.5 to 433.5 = 1.61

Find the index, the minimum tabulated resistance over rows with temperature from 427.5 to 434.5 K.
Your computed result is 1.569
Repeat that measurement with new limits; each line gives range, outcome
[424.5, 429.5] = 1.521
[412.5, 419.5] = 1.61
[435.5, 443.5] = 1.488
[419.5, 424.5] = 1.513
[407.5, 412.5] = 1.783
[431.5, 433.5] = 1.609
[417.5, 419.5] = 1.628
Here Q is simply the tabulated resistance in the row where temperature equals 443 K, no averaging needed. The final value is 1.488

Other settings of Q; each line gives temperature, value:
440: 1.601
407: 1.721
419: 1.658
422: 1.569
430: 1.591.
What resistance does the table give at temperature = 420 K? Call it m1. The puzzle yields 1.647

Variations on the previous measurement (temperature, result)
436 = 1.664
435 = 1.599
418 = 1.628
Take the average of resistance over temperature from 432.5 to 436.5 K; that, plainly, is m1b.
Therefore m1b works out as 1.62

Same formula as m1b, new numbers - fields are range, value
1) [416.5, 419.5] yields 1.64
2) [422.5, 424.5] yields 1.52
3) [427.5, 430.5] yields 1.6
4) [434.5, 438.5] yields 1.64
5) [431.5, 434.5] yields 1.61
